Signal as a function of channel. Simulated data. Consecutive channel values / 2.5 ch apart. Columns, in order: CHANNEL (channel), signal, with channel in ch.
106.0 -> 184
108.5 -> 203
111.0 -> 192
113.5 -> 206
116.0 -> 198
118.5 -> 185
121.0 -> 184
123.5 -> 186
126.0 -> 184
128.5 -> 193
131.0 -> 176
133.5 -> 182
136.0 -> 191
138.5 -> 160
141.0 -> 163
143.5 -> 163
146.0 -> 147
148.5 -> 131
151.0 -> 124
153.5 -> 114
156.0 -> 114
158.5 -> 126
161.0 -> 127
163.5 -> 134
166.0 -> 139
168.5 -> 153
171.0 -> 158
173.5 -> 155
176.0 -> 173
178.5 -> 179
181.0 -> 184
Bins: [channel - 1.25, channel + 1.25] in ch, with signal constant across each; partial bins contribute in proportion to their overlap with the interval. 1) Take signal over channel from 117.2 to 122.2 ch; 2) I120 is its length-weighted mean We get 185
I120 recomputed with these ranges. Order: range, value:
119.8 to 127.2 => 185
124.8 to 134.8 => 184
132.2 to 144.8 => 172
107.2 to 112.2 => 197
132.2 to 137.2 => 186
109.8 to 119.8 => 195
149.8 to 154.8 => 119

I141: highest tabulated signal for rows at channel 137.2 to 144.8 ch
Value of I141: 163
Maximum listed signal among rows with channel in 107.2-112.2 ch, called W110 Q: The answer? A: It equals 203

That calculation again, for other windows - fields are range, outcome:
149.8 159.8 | 126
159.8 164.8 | 134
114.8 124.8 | 198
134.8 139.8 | 191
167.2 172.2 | 158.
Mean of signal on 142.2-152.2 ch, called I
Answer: 141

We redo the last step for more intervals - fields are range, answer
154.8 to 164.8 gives 125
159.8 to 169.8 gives 138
